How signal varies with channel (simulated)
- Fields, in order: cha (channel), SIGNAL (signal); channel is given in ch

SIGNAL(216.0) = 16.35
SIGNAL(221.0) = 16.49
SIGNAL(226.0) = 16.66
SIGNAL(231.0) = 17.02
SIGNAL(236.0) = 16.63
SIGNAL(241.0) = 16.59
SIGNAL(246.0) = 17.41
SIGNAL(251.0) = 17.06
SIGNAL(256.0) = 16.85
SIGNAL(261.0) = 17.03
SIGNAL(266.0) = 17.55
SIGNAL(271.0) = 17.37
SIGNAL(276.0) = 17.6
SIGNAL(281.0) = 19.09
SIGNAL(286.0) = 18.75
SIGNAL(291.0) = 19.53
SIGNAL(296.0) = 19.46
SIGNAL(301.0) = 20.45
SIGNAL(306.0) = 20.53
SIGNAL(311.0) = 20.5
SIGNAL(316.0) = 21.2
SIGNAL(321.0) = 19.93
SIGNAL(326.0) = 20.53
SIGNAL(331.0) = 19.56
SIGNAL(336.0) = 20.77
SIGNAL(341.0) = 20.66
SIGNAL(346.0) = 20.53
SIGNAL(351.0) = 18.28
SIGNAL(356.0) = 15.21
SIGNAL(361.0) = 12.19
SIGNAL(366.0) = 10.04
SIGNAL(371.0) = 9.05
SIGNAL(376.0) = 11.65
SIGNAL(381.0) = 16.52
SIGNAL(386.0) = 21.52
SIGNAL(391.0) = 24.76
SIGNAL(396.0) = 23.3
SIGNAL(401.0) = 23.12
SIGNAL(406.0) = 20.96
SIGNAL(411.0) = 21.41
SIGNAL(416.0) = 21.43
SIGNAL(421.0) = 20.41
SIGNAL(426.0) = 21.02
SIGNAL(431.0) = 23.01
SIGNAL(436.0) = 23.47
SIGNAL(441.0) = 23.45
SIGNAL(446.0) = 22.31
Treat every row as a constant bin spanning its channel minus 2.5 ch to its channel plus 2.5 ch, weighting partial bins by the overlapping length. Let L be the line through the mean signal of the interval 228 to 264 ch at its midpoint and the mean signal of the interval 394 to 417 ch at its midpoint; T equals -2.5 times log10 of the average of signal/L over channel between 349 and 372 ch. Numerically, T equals 0.49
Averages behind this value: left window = 16.9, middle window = 13.1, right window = 22.1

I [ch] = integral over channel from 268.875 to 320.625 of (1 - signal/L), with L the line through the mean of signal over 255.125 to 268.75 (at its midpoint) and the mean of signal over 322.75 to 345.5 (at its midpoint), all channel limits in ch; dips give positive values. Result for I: -2.3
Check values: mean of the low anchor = 17.2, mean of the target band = 19.5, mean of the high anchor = 20.4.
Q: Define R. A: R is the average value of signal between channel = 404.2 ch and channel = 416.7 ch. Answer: 21.3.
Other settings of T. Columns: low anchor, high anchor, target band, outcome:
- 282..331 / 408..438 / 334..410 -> 0.171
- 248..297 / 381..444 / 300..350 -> -0.049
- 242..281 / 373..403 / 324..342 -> -0.086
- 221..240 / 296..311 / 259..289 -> 0.055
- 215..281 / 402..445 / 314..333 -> -0.063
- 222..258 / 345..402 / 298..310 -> -0.207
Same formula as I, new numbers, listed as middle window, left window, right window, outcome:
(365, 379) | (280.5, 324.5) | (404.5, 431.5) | 6.9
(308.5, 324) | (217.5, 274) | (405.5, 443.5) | -1.3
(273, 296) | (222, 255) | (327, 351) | -0.5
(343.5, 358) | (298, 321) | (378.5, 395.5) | 1.9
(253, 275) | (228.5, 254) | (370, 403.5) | 0.0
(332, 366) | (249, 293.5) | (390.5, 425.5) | 4.6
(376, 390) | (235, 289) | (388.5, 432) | 2.0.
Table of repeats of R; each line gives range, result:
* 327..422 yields 18.5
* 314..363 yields 18.9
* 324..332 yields 20.1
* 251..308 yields 18.5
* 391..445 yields 22.3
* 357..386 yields 12.9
